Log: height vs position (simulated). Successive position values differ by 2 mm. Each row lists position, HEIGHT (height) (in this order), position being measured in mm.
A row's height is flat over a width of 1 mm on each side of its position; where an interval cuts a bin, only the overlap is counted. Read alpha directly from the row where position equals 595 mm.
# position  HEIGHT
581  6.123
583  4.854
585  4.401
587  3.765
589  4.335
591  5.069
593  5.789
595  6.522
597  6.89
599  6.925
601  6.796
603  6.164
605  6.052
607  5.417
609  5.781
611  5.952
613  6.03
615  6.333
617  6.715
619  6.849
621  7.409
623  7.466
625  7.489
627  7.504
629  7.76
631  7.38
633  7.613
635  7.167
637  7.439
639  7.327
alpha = 6.522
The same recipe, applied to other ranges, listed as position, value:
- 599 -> 6.925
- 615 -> 6.333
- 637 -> 7.439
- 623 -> 7.466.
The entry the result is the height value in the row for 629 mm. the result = 7.76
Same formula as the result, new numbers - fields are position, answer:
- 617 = 6.715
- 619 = 6.849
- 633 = 7.613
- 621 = 7.409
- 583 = 4.854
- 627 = 7.504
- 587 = 3.765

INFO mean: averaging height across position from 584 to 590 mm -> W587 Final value 4.17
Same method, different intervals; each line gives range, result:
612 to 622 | 6.67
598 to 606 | 6.48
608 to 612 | 5.87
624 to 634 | 7.55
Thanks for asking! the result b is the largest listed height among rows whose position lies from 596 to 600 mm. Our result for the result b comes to 6.925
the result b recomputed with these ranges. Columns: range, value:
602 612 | 6.164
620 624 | 7.466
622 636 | 7.76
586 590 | 4.335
